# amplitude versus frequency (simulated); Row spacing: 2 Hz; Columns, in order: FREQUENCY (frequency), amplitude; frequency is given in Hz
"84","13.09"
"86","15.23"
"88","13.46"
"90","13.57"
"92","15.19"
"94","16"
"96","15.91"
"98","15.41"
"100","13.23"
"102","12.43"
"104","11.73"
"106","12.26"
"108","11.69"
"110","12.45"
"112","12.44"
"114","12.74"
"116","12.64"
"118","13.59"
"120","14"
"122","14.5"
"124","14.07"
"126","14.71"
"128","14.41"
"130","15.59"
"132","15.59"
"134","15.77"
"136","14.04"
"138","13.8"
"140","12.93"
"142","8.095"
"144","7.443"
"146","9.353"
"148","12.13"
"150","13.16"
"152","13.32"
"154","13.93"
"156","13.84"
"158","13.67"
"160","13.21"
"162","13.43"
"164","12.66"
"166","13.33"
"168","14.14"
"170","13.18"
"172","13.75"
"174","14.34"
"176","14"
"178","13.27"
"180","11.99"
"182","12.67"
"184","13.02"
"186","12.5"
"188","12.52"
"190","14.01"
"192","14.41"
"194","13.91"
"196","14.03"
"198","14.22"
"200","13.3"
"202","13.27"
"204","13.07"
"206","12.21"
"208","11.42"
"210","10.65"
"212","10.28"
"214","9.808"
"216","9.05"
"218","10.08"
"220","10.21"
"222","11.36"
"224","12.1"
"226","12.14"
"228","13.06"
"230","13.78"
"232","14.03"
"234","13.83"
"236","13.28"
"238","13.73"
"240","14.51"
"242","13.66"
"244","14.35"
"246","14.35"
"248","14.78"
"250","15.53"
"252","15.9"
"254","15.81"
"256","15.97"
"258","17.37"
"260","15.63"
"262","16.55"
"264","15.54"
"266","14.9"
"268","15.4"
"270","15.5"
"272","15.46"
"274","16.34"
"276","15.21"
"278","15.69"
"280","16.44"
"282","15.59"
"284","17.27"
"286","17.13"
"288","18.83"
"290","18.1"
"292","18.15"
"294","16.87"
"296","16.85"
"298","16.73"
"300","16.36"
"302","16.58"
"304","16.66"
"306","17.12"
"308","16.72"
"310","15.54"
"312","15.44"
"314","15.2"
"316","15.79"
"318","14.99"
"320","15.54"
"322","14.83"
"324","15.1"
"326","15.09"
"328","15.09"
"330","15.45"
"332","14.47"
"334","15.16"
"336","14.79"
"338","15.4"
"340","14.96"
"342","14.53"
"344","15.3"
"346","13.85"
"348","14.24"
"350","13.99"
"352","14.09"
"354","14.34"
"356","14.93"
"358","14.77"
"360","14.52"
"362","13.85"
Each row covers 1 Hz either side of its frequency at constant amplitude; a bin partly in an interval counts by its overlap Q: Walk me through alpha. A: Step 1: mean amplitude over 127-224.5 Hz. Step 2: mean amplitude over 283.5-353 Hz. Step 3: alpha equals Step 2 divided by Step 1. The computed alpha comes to 1.2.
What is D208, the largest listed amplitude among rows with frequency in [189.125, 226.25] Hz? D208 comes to 14.41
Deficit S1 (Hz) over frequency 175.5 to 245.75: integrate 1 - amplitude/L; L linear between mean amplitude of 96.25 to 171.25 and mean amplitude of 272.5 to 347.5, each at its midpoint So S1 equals 8.1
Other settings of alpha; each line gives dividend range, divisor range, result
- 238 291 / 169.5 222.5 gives 1.27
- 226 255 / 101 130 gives 1.08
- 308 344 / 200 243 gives 1.25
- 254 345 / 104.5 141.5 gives 1.17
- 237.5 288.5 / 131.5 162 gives 1.24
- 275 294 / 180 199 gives 1.26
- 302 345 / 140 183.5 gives 1.22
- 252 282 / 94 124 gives 1.19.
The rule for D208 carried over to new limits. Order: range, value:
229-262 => 17.37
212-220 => 10.28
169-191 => 14.34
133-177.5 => 15.77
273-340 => 18.83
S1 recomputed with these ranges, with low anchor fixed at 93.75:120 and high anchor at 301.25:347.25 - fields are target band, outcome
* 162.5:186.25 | 1.1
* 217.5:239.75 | 2.8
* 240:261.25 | -1.0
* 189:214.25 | 2.5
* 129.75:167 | 2.1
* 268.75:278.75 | -0.5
